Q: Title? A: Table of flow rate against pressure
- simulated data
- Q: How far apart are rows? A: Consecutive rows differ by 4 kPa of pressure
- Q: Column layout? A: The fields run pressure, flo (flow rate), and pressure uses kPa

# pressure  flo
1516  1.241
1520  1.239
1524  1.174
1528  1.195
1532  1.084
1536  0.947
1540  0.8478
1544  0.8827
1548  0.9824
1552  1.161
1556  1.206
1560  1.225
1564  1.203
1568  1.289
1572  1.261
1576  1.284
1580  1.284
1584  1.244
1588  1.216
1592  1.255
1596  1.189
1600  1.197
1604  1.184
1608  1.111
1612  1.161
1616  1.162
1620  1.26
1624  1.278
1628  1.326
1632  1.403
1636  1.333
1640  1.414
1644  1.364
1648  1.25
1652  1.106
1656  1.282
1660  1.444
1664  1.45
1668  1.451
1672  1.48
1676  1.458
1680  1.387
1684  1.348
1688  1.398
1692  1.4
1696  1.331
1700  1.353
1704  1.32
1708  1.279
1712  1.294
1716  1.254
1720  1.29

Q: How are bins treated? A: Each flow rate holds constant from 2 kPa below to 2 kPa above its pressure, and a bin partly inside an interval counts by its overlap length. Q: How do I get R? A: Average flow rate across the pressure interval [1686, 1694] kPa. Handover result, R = 1.4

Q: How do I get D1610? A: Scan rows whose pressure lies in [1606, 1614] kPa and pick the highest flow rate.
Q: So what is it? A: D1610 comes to 1.161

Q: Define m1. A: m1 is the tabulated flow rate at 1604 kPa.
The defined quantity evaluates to 1.184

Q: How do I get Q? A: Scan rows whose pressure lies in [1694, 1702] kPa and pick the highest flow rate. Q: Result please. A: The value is 1.353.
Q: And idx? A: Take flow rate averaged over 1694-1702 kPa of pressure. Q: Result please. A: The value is 1.34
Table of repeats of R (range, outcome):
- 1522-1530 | 1.18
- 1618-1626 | 1.27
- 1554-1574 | 1.24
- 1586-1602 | 1.21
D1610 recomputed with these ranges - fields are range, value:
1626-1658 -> 1.414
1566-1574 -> 1.289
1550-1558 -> 1.206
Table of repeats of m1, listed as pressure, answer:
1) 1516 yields 1.241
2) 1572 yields 1.261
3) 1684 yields 1.348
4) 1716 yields 1.254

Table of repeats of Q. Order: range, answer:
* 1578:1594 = 1.284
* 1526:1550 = 1.195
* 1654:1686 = 1.48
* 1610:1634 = 1.403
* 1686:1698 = 1.4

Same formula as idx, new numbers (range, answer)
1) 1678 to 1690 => 1.38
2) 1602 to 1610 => 1.15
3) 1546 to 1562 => 1.14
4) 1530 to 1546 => 0.94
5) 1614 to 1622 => 1.21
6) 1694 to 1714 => 1.32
